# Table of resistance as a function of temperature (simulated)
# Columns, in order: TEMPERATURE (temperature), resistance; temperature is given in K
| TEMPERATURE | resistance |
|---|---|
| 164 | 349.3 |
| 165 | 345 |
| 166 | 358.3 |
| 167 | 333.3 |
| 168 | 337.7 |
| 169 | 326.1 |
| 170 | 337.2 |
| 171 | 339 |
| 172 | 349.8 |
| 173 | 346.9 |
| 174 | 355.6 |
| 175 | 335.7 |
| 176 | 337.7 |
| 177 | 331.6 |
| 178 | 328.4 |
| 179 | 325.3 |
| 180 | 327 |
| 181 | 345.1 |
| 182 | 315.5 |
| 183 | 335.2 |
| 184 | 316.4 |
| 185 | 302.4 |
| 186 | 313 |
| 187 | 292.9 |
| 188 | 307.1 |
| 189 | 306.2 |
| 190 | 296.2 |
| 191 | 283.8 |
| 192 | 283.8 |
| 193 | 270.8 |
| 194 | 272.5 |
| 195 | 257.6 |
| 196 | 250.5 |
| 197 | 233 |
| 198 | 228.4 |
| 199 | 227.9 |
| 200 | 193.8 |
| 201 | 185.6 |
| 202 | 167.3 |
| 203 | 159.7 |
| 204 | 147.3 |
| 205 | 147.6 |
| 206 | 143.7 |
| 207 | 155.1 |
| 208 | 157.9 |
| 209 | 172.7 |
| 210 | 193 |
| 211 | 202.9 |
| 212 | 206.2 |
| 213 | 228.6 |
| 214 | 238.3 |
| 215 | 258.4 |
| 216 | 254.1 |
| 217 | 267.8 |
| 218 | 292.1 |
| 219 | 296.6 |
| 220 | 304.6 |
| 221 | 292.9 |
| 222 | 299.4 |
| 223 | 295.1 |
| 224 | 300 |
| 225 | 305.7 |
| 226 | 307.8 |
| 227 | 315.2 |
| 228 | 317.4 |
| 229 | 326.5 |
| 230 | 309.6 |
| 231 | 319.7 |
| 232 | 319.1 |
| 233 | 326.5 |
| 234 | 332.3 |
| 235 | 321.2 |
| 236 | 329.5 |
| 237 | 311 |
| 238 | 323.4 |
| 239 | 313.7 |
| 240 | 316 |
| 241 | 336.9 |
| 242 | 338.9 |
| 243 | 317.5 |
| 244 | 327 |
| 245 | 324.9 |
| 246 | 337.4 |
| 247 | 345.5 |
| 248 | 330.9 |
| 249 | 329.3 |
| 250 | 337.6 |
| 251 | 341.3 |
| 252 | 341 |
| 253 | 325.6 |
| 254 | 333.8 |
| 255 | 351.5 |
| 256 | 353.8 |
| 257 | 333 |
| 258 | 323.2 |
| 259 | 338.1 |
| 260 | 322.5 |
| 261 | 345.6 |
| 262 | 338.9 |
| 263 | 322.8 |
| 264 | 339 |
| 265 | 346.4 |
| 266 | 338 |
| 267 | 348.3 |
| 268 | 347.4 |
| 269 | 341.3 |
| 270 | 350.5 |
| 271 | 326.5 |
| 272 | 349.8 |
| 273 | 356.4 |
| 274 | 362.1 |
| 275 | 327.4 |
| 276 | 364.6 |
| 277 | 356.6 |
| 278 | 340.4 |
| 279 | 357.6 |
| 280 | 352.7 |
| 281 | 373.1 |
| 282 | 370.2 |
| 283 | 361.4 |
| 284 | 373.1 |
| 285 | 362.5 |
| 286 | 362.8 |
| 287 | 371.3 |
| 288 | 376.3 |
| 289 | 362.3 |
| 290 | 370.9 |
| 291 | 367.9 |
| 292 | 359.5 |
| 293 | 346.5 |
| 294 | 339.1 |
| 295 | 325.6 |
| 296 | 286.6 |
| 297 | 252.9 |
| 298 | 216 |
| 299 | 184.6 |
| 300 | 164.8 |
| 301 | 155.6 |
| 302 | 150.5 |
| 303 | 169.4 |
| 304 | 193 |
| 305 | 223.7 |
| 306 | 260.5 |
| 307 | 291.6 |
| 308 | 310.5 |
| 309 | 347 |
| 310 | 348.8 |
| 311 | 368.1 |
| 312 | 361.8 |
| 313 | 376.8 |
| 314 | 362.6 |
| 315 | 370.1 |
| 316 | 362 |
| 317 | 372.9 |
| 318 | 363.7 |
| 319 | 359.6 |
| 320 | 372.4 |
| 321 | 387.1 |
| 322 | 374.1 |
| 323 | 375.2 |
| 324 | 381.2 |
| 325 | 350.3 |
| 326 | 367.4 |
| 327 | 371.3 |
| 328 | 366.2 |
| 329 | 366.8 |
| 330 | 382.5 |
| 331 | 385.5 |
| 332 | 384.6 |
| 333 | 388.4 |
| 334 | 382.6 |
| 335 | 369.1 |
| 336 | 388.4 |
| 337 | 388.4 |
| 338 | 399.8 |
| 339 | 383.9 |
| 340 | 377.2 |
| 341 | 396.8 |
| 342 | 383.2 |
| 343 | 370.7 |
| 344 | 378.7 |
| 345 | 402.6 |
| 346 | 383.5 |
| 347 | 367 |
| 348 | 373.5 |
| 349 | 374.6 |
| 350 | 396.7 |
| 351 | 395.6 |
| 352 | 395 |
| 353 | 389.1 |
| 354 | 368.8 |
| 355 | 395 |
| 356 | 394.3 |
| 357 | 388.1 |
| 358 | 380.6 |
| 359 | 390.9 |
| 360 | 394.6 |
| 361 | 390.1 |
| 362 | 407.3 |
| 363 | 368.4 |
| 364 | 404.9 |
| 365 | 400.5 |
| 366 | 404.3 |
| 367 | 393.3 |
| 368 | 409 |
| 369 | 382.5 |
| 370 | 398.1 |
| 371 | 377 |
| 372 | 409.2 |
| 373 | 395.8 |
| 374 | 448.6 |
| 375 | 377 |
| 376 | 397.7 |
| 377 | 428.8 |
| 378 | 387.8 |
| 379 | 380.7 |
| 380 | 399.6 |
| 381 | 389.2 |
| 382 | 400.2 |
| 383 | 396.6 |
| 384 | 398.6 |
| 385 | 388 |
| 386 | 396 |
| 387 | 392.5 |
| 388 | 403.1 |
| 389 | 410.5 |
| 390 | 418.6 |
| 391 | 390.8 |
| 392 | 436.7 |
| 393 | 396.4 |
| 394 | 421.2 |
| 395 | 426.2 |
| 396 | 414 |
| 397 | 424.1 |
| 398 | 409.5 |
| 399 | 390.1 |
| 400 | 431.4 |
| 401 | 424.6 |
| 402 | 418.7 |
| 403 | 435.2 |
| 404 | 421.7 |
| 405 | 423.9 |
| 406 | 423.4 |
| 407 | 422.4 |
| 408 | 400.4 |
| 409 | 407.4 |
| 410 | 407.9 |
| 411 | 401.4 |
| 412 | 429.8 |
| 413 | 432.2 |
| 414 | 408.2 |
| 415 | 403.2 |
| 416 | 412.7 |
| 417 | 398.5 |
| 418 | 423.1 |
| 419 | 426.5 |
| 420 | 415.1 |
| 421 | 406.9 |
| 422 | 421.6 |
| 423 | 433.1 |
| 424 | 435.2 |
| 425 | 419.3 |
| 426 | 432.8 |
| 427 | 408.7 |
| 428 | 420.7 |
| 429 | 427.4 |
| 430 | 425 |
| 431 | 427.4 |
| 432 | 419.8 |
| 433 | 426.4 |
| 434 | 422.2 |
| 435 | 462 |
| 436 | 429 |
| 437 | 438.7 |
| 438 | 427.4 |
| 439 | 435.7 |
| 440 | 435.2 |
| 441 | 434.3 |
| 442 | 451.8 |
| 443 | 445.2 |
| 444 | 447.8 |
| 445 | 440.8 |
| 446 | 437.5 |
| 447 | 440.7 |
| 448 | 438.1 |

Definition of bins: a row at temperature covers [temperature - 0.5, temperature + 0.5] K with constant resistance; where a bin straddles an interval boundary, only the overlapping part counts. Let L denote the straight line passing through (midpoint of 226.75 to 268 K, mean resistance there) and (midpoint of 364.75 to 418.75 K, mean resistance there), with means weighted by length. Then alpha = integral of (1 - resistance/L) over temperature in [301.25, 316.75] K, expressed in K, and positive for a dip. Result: 2.8 K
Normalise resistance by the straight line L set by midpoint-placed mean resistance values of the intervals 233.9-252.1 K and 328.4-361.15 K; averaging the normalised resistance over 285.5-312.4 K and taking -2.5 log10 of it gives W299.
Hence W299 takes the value 0.228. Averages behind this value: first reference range 329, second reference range 385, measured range 291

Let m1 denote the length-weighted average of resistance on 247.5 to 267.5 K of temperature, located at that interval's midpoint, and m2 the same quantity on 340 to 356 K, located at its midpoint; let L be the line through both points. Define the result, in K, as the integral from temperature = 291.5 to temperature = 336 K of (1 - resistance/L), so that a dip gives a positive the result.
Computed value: 5.3 K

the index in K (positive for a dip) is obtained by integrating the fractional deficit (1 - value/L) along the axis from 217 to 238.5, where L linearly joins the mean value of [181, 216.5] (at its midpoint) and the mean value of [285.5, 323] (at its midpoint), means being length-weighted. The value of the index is -4.25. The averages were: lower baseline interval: 239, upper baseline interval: 314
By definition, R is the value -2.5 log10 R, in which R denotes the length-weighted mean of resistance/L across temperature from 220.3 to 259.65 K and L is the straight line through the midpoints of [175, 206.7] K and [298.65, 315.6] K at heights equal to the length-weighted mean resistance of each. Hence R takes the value -0.20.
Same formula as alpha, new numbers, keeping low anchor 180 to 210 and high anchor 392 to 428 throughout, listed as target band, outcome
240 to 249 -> -1.49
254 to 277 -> -3.14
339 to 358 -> -0.87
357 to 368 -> -0.42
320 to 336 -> -1.10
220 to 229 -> -1.25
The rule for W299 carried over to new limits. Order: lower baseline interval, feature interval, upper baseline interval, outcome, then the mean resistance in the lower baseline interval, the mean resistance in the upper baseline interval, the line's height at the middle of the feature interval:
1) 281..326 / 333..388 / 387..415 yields -0.043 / 323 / 415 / 377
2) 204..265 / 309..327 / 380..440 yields -0.041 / 296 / 417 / 354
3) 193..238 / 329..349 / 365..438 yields -0.068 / 255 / 413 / 360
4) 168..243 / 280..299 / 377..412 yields -0.004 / 282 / 409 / 338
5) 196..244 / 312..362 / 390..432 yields -0.066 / 263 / 418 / 358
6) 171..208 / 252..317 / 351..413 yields 0.033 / 271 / 404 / 336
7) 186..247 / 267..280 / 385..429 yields -0.115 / 270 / 416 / 314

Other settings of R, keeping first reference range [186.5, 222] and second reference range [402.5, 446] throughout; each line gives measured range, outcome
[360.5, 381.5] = -0.05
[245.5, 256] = -0.23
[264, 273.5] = -0.19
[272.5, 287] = -0.20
